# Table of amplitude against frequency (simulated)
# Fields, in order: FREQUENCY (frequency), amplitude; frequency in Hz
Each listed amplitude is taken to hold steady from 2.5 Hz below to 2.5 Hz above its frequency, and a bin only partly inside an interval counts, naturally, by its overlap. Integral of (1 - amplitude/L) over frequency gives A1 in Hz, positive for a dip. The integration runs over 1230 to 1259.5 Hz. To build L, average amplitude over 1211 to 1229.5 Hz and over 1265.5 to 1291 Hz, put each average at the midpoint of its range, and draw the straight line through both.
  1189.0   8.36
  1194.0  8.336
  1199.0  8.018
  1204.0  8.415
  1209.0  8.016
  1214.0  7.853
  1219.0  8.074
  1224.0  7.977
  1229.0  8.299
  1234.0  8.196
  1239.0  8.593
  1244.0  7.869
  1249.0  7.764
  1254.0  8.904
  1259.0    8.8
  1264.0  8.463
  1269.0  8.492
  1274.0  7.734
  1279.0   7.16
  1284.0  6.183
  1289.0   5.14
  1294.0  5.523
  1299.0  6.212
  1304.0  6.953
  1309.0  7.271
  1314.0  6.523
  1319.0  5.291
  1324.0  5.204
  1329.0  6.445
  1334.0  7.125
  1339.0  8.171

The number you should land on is -2.8 Hz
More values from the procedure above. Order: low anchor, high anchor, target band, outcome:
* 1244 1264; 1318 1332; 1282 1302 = 3.40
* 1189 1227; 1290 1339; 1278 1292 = 1.67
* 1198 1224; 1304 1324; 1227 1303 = -3.99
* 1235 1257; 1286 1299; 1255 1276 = -3.80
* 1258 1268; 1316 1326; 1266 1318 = 1.49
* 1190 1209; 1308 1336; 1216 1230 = -0.43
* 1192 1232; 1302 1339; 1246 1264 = -2.38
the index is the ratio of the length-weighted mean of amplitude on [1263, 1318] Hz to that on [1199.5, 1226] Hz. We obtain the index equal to 0.84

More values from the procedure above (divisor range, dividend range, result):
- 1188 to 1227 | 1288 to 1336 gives 0.76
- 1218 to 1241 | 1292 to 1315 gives 0.79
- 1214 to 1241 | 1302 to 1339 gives 0.80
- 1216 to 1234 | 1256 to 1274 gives 1.04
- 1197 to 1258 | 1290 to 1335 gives 0.76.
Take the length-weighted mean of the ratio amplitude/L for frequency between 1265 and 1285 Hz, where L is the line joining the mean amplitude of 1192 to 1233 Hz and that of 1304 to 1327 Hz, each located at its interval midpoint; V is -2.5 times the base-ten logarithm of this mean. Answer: -0.09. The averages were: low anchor 8.12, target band 7.56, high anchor 6.18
